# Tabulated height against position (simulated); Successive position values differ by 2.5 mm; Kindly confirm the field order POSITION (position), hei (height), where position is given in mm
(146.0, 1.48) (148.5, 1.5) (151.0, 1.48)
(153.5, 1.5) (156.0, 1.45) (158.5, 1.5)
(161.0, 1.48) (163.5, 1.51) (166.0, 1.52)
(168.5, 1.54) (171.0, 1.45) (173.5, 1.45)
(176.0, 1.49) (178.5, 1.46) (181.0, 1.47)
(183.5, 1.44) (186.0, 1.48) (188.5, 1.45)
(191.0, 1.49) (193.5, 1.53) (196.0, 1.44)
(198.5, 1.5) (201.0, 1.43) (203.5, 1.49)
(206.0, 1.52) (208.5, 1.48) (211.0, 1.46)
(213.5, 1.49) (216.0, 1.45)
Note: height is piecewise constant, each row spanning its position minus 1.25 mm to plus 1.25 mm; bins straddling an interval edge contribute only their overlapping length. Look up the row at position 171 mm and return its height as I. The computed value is 1.45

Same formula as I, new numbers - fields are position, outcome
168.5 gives 1.54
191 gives 1.49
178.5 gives 1.46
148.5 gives 1.5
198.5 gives 1.5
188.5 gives 1.45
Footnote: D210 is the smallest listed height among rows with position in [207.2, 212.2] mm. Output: 1.46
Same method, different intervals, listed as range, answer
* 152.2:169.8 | 1.45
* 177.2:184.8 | 1.44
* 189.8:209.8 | 1.43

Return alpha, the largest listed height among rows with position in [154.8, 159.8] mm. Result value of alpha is 1.5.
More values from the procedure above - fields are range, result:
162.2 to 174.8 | 1.54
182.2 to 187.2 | 1.48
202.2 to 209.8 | 1.52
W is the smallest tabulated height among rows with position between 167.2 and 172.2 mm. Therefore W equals 1.45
